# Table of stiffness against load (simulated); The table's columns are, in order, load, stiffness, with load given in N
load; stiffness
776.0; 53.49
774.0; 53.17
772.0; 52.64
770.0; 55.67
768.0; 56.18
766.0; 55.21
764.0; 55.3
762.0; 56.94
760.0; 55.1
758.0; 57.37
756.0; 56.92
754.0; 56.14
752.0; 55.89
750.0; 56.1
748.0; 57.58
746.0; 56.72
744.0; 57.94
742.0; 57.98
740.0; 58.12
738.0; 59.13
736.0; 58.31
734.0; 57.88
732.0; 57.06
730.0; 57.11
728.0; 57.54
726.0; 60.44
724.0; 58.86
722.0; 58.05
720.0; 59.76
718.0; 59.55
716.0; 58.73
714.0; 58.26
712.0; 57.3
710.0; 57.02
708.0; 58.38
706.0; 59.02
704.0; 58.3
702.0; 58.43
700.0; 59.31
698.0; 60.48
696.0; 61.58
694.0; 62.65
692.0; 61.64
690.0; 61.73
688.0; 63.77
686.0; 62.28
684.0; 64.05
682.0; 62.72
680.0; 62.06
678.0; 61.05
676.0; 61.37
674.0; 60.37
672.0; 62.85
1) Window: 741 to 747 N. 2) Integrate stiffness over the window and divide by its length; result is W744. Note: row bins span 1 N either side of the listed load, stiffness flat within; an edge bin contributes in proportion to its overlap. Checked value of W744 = 57.5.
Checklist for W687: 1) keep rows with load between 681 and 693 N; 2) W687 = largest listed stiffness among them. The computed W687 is 64.05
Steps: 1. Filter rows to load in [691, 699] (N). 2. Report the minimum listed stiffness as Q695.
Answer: 60.48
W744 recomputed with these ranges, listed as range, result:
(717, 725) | 59.1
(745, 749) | 57.1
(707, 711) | 57.7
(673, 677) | 60.9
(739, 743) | 58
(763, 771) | 55.6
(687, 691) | 62.8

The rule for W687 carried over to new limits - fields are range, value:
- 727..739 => 59.13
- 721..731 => 60.44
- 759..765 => 56.94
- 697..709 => 60.48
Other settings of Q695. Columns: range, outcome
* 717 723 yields 58.05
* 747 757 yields 55.89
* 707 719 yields 57.02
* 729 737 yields 57.06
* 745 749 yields 56.72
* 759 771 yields 55.1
